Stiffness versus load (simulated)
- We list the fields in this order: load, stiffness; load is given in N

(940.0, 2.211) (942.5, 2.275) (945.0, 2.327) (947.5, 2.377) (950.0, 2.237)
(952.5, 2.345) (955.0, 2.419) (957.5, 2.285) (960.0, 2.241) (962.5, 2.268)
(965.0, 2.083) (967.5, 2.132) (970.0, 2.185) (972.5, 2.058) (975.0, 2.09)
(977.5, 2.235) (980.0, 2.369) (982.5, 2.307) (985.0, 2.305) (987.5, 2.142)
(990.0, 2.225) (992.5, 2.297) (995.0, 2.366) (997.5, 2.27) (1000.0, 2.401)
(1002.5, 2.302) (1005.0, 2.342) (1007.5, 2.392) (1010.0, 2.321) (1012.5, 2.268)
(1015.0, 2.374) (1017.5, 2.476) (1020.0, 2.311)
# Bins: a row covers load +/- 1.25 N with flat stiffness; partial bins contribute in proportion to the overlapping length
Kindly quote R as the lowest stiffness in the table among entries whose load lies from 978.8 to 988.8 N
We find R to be 2.142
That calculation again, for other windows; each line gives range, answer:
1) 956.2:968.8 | 2.083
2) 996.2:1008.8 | 2.27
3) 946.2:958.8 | 2.237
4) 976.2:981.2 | 2.235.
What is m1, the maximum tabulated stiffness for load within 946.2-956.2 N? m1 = 2.419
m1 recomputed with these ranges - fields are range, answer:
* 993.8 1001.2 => 2.401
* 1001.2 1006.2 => 2.342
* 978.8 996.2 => 2.369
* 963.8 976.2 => 2.185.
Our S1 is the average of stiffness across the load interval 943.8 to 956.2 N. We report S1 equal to 2.34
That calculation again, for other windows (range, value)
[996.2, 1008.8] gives 2.34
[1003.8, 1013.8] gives 2.33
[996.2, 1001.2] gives 2.34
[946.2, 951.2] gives 2.31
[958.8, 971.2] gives 2.18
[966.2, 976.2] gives 2.12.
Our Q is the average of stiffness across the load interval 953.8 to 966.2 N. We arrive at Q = 2.26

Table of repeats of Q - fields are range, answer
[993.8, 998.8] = 2.32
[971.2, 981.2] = 2.19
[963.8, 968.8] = 2.11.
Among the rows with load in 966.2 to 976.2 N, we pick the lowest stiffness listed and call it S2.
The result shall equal 2.058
